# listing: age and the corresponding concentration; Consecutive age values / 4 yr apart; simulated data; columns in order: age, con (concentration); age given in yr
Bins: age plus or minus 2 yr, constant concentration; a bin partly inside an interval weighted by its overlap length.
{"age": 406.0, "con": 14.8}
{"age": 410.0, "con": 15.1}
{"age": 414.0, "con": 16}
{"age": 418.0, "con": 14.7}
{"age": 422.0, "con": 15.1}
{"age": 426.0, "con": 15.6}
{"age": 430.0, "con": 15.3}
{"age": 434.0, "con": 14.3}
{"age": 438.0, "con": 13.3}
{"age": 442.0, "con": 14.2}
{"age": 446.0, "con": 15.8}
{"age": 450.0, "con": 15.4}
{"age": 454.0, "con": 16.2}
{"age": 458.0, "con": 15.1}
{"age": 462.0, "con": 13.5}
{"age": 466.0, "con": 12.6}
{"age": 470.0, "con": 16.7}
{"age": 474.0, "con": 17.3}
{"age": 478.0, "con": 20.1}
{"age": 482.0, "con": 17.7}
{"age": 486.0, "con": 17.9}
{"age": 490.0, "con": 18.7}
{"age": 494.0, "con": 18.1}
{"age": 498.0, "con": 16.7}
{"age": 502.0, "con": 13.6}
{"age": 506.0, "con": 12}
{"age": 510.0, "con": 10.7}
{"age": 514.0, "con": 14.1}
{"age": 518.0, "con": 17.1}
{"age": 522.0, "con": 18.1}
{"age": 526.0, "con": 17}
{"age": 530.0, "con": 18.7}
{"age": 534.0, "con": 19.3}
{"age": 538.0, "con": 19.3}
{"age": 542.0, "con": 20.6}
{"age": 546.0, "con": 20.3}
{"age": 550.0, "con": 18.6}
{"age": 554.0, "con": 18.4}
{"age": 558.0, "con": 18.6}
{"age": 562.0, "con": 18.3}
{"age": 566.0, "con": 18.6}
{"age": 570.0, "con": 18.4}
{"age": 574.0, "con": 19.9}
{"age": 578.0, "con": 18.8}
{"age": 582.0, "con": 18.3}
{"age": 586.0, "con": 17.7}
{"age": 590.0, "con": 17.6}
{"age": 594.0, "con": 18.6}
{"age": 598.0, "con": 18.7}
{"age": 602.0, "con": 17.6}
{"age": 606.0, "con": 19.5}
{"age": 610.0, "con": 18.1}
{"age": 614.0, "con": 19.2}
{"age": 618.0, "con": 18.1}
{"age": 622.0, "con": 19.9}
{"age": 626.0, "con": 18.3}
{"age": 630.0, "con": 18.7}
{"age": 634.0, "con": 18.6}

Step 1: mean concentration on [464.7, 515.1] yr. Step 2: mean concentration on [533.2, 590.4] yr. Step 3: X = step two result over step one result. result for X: 1.18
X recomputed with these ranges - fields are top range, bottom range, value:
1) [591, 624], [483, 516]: 1.22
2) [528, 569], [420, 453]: 1.28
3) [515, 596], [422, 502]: 1.16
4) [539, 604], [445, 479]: 1.19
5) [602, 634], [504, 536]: 1.18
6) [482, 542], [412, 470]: 1.12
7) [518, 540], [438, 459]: 1.21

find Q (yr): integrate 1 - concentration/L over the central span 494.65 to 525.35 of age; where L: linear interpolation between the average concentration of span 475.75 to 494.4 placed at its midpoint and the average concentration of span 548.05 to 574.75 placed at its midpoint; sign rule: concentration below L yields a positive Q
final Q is 6.1 yr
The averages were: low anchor 18.5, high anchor 18.6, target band 14.9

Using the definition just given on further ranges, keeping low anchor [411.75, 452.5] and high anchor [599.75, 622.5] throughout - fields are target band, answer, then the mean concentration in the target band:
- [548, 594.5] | -1.69 yr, 18.5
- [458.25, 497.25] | -2.26 yr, 16.9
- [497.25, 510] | 2.43 yr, 13.3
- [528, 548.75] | -2.94 yr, 19.6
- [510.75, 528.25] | 0.63 yr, 16.2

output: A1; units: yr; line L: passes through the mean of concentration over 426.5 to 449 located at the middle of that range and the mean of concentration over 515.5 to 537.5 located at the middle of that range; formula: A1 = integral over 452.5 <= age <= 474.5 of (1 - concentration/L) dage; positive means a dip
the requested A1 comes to 0.8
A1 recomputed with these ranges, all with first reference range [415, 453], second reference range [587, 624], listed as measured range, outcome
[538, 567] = -2.8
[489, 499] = -1.0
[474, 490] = -2.5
